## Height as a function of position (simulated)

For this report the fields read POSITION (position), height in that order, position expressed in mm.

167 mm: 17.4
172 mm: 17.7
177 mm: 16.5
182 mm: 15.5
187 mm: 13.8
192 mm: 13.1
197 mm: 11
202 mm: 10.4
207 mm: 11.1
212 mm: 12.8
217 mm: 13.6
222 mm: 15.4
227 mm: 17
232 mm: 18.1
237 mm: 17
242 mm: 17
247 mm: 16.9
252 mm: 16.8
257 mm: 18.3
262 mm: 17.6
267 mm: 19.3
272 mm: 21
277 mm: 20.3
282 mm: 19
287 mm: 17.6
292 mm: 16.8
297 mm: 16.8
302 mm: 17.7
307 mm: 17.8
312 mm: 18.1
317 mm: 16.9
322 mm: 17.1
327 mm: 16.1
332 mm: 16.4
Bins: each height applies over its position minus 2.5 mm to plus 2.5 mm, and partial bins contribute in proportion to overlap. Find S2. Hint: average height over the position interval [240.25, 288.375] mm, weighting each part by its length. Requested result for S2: 18.4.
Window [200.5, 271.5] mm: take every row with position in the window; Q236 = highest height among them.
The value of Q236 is 19.3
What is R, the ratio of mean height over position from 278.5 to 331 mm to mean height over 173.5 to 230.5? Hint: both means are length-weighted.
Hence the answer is 1.3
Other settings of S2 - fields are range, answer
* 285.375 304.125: 17.2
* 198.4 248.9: 14.8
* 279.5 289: 18.3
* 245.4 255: 16.9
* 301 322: 17.6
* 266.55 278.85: 20.3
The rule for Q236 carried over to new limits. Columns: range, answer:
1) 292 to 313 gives 18.1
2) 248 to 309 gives 21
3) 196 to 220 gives 13.6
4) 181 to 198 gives 15.5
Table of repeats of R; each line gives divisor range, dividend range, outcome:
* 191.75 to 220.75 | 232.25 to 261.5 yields 1.43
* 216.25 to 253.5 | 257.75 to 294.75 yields 1.13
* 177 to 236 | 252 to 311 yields 1.31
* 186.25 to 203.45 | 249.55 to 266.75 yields 1.48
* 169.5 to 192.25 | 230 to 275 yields 1.16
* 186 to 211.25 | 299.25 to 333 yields 1.45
